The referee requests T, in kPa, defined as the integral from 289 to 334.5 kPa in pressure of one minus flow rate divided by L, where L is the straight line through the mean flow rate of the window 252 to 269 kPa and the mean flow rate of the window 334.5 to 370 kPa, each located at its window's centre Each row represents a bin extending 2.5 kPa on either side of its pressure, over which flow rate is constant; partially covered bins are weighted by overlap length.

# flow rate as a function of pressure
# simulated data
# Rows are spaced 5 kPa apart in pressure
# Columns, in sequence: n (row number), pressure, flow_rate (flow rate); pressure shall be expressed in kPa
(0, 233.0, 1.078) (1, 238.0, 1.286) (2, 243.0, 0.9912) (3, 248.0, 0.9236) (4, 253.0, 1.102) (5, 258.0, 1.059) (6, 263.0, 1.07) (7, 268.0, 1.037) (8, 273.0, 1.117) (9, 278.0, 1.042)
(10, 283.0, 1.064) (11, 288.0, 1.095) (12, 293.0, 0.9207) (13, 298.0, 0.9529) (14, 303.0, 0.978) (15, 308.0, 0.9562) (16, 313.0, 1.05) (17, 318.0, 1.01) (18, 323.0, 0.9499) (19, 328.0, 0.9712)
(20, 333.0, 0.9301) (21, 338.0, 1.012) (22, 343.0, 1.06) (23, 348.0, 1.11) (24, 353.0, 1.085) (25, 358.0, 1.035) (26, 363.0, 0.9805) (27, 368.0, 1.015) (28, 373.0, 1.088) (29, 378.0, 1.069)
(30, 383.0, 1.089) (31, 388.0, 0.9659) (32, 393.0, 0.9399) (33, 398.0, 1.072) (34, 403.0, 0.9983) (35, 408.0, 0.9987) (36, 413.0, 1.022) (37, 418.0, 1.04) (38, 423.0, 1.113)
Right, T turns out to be 3.4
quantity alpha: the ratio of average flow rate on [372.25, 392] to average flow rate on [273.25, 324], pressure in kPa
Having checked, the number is 1.0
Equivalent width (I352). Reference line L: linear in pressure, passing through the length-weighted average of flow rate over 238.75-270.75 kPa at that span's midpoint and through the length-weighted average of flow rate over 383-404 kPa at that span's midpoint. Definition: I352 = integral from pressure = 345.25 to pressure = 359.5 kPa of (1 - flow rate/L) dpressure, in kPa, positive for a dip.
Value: -0.9 kPa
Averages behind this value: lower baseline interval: 1.05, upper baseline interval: 1.01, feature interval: 1.08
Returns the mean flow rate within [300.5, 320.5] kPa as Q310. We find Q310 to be 0.999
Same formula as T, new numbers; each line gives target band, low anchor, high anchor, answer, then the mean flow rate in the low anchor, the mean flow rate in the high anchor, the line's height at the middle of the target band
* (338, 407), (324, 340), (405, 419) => -3.1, 0.968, 1.02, 0.993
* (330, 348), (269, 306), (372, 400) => 0.2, 1.02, 1.03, 1.03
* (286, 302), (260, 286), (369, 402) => 1.1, 1.07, 1.03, 1.06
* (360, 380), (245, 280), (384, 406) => -0.5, 1.05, 1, 1.01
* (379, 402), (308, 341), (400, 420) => -0.2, 0.986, 1.02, 1.01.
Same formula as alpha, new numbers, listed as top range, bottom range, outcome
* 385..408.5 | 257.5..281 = 0.94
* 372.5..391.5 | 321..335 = 1.10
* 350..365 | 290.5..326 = 1.07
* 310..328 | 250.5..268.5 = 0.93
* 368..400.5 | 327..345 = 1.04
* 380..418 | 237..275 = 0.95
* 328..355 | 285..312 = 1.05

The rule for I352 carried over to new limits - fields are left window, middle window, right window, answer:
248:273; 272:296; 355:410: 0.2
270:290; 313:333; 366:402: 1.5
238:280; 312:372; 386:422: 0.7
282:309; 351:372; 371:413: -0.3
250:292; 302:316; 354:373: 0.7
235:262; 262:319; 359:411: 1.8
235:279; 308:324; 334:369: 0.8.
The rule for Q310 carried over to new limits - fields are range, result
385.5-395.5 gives 0.953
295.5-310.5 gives 0.962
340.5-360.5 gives 1.07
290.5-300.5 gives 0.937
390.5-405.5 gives 1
